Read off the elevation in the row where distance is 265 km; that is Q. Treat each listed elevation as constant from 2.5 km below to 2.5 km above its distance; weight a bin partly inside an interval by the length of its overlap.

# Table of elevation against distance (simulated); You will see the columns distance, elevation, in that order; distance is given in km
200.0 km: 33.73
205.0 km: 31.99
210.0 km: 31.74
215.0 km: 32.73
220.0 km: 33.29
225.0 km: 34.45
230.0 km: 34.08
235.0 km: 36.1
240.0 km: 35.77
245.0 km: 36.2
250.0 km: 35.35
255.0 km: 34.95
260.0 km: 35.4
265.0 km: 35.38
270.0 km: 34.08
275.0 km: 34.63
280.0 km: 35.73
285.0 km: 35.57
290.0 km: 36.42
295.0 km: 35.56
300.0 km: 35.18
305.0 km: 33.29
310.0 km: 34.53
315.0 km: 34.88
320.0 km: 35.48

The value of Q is 35.38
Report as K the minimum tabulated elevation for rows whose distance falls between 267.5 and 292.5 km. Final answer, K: 34.08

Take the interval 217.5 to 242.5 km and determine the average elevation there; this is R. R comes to 34.7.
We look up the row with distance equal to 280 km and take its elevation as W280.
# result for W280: 35.73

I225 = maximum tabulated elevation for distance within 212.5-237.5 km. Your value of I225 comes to 36.1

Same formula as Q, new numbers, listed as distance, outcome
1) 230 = 34.08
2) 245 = 36.2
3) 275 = 34.63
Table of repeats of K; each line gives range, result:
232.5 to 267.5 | 34.95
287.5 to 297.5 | 35.56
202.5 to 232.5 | 31.74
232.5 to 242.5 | 35.77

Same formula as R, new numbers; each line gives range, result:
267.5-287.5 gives 35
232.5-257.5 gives 35.7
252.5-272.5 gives 35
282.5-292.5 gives 36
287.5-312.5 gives 35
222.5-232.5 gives 34.3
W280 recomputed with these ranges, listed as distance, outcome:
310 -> 34.53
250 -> 35.35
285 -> 35.57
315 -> 34.88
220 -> 33.29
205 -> 31.99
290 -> 36.42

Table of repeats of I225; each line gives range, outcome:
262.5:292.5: 36.42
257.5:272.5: 35.4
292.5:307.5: 35.56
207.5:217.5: 32.73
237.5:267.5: 36.2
